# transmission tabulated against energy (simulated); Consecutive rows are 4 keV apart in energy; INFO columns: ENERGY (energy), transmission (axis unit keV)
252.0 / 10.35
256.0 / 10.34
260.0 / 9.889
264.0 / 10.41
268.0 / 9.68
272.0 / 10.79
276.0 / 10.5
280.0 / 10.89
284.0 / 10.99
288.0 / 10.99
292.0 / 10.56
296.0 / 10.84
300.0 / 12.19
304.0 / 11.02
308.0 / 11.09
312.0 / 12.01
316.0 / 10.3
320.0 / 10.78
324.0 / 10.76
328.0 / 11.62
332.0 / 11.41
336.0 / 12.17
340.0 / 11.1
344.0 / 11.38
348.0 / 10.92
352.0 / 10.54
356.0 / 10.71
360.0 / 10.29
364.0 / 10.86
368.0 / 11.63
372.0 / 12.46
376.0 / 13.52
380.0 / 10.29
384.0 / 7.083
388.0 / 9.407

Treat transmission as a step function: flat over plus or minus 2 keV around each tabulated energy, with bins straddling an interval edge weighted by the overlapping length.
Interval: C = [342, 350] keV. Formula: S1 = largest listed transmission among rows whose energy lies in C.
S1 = 11.38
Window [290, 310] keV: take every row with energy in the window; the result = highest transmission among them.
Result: 12.19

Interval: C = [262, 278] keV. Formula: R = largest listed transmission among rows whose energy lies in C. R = 10.79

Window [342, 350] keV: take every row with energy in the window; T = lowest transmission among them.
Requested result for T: 10.92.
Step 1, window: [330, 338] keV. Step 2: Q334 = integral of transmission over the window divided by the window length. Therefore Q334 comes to 11.8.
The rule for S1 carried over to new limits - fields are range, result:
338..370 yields 11.63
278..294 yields 10.99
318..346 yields 12.17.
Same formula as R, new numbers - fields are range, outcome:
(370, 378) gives 13.52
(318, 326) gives 10.78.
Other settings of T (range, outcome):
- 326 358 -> 10.54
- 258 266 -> 9.889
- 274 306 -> 10.5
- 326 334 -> 11.41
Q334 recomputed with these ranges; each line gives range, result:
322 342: 11.4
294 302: 11.5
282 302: 11.1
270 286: 10.8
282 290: 11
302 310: 11.1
